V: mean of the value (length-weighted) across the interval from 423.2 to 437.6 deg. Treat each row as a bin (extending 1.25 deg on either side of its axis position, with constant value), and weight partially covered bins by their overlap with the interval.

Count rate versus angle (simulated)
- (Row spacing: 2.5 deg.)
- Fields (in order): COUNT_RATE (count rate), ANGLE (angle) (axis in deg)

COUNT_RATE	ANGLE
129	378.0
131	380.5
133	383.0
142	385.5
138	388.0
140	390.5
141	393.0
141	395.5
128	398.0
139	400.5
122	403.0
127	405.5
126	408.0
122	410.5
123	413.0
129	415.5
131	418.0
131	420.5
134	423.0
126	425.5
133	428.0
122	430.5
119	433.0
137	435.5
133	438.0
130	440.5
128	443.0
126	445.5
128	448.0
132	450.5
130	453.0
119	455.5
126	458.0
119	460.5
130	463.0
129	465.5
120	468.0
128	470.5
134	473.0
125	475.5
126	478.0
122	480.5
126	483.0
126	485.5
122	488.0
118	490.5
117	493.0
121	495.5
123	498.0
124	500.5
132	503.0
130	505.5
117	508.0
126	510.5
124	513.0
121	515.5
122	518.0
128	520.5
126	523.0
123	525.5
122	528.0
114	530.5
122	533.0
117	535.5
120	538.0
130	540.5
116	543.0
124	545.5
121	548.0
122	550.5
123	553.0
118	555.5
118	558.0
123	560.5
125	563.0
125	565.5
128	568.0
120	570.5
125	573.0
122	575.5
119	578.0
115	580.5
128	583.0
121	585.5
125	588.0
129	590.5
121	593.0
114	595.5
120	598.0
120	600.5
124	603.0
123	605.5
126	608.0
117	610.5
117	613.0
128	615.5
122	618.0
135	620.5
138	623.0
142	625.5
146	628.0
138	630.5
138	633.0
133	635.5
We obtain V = 128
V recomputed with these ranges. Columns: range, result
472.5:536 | 123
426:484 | 127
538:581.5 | 122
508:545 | 122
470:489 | 126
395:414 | 128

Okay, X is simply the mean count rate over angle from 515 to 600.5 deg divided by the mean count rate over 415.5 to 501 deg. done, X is 1.0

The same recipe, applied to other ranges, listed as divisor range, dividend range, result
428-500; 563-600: 0.97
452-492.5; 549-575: 0.98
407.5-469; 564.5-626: 0.97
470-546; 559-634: 1.02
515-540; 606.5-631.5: 1.07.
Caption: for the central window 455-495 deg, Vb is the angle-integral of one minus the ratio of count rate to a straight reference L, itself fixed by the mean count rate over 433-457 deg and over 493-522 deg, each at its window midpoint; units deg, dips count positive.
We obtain 0.7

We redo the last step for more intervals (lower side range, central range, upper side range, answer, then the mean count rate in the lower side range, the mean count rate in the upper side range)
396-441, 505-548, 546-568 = 0.5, 129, 122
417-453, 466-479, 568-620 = 0.1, 129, 122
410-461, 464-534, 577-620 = 0.9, 128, 122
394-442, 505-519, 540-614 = 0.2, 129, 122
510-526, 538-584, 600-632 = 1.5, 124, 129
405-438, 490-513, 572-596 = 0.3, 128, 122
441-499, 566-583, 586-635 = 0.6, 125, 128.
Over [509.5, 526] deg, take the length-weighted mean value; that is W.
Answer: 124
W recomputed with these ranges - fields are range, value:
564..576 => 124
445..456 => 128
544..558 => 121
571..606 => 122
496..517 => 124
